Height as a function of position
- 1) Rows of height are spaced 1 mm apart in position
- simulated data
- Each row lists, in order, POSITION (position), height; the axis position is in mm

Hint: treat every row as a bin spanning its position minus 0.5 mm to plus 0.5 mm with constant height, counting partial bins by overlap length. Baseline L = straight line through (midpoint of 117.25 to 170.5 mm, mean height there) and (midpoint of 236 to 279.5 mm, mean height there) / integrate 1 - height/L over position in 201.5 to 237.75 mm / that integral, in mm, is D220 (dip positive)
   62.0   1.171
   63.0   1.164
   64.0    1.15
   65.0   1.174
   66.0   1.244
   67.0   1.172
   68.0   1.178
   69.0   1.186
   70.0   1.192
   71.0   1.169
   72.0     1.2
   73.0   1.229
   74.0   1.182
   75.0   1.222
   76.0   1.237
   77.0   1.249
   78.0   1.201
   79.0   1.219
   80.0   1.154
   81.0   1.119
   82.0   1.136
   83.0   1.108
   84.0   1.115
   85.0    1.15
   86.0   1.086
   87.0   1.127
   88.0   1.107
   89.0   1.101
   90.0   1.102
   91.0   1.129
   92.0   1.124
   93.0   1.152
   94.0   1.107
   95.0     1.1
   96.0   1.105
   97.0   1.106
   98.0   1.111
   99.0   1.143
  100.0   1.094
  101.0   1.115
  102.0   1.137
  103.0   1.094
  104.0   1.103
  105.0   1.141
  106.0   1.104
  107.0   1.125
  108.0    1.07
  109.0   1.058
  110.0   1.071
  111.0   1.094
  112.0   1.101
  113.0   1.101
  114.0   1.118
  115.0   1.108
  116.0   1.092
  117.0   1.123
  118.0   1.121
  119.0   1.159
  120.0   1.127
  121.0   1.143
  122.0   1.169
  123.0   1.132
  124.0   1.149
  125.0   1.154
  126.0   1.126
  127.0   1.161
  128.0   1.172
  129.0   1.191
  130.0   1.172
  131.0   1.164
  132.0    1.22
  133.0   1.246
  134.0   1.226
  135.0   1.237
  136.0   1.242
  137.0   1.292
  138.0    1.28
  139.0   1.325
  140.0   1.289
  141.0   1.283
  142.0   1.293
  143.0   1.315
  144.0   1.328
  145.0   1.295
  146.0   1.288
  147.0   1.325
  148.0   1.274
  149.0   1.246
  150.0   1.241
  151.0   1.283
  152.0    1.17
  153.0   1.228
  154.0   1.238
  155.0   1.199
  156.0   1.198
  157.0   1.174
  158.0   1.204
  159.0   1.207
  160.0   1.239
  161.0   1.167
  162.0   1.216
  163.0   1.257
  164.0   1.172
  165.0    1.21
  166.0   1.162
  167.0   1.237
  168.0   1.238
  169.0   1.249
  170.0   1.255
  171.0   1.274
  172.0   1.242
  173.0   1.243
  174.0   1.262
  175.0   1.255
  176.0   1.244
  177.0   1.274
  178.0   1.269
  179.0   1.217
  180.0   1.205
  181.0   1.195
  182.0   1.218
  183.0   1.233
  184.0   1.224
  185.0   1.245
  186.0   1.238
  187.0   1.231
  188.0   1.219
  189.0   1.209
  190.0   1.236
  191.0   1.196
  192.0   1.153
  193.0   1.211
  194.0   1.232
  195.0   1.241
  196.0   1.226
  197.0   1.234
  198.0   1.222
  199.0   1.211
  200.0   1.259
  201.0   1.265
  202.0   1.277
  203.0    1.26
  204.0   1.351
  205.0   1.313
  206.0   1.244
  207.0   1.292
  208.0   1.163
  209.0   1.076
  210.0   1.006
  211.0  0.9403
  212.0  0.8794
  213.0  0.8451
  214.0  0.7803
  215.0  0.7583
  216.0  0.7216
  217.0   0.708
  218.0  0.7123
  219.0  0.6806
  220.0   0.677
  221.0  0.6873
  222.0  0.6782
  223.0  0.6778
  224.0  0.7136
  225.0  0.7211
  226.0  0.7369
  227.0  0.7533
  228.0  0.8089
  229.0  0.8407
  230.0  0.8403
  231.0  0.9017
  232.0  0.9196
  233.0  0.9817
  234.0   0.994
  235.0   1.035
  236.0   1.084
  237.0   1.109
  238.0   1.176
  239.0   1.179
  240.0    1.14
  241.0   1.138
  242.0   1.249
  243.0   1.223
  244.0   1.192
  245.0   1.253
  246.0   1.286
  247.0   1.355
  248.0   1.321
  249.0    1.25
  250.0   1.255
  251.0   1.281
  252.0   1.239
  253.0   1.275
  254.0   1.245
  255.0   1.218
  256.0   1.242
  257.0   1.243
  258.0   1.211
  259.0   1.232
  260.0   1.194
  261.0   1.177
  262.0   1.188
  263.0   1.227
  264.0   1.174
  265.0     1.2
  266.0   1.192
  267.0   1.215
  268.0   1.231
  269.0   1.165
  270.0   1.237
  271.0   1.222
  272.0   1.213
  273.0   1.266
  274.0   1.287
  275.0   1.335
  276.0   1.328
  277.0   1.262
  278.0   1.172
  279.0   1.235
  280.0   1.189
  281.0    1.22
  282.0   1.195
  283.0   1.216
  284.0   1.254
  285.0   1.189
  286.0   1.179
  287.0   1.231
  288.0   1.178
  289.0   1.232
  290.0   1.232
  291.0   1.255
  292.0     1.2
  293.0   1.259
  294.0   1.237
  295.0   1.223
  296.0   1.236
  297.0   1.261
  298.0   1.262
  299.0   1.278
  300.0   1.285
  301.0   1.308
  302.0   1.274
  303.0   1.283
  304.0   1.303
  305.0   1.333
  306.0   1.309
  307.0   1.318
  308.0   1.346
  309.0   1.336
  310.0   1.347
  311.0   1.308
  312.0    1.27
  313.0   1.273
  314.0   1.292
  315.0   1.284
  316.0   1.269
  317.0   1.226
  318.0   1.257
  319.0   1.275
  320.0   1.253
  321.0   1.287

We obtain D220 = 8.9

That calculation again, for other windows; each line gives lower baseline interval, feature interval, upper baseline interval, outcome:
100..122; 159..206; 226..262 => -4.66 mm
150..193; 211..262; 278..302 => 8.77 mm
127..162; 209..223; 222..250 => 3.84 mm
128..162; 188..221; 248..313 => 4.46 mm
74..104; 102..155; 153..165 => -0.50 mm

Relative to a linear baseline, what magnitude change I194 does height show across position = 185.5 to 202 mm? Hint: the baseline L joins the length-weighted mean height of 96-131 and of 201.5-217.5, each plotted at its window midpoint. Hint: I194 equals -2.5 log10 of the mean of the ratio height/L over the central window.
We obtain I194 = -0.17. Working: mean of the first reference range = 1.12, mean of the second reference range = 1.04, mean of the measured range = 1.23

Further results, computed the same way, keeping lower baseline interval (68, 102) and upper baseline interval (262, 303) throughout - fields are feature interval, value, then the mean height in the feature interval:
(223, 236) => 0.38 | 0.856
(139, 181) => -0.06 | 1.24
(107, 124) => 0.05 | 1.11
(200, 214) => 0.06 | 1.14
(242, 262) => -0.02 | 1.25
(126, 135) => -0.02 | 1.19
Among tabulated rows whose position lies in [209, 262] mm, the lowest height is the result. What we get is 0.677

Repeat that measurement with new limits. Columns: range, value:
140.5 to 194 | 1.153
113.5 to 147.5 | 1.092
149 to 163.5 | 1.167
